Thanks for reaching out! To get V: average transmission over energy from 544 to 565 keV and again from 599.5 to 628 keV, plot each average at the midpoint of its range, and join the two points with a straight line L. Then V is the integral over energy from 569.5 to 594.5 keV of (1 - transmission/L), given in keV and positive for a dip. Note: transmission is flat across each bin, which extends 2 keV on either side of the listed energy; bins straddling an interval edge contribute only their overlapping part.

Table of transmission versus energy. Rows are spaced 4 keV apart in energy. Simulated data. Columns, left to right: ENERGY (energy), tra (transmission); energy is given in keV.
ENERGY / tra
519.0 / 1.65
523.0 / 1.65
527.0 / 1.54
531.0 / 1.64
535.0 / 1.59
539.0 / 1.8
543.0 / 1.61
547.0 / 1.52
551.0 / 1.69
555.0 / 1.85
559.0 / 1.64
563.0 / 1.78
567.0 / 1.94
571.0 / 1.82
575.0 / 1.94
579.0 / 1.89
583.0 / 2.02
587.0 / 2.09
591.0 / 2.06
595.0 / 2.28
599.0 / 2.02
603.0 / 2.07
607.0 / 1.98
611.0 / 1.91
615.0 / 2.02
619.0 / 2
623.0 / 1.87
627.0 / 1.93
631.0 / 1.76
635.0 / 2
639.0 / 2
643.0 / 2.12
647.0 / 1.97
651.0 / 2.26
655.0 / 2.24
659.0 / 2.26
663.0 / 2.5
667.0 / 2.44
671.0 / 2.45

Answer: -2.3 keV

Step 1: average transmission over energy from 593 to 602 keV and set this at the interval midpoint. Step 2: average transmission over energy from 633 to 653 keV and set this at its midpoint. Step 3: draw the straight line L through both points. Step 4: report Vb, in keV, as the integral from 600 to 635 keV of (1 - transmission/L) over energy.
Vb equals 2.7 keV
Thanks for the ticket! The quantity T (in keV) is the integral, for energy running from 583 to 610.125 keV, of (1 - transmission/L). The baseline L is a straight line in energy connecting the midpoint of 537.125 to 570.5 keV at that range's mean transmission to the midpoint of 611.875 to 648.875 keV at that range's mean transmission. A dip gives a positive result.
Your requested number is -3.1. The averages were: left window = 1.73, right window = 1.96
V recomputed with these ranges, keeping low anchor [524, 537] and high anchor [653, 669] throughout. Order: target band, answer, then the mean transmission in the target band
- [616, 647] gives 3.25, 1.96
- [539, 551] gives 0.38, 1.62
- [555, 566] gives 0.09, 1.76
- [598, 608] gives -0.04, 2.03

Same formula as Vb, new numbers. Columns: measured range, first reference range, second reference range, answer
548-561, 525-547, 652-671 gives 0.2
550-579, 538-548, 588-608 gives -0.1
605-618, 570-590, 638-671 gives 0.7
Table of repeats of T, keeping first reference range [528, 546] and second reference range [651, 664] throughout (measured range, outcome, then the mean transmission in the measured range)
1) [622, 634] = 1.58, 1.86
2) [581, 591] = -0.73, 2.06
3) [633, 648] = 1.29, 2.03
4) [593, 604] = -0.80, 2.13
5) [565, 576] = -0.40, 1.9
